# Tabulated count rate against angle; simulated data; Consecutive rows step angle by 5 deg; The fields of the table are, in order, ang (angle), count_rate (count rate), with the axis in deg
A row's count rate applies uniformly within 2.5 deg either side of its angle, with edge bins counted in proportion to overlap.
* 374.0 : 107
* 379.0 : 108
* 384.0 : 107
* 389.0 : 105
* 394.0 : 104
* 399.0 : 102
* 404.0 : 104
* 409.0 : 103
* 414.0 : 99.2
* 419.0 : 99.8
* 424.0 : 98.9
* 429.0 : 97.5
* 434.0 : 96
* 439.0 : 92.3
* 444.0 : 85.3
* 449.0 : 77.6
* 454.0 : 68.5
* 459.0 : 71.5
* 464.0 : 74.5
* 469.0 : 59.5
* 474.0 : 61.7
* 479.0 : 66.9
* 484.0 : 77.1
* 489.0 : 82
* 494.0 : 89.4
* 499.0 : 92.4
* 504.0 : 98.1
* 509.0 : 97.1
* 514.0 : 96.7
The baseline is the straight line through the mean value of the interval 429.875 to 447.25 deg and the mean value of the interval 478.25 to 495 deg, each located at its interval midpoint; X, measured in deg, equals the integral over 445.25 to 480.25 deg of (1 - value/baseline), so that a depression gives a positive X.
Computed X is 6.6 deg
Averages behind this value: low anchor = 91.2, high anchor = 79.2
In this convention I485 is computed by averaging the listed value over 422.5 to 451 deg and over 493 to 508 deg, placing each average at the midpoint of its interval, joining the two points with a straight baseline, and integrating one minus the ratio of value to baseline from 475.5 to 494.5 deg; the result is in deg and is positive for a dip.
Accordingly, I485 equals 3.4 deg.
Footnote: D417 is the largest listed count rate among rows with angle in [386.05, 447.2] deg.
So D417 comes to 105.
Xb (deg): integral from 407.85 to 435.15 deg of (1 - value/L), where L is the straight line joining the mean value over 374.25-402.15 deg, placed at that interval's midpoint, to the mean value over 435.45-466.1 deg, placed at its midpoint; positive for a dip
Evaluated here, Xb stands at -2.3 deg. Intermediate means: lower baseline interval 105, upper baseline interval 78.9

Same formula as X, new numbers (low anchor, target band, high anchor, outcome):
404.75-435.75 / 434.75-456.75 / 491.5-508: 3.52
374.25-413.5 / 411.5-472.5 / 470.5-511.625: 6.12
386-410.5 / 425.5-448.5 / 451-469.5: -2.57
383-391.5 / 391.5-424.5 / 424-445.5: -0.38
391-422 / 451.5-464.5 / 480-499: 2.74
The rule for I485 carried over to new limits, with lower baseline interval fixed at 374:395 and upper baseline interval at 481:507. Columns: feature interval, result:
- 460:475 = 4.22 deg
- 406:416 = 0.04 deg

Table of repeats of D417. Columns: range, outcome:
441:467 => 85.3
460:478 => 74.5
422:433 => 98.9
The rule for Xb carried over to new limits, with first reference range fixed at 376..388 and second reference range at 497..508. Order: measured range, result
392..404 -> 0.3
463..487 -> 7.4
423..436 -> 0.7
